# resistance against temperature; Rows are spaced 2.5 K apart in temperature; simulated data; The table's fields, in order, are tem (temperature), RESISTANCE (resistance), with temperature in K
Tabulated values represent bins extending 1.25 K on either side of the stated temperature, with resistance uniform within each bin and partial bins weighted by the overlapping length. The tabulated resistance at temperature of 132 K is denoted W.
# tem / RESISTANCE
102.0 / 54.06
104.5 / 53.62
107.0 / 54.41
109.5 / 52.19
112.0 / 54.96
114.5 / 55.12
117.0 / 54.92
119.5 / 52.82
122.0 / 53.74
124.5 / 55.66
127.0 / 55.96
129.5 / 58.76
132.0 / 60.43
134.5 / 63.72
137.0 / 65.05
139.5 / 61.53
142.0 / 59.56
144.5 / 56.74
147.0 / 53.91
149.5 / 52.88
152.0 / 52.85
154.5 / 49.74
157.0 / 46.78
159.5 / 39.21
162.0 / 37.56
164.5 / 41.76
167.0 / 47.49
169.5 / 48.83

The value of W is 60.43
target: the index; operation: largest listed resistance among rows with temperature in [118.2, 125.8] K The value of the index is 55.66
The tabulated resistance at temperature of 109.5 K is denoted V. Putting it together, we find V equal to 52.19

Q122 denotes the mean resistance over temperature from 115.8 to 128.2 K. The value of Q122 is 54.6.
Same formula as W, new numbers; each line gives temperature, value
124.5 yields 55.66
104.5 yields 53.62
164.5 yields 41.76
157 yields 46.78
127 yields 55.96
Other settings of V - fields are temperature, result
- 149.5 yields 52.88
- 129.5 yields 58.76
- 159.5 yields 39.21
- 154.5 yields 49.74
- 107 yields 54.41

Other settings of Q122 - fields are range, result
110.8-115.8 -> 55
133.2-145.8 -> 61.3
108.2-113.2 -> 53.6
